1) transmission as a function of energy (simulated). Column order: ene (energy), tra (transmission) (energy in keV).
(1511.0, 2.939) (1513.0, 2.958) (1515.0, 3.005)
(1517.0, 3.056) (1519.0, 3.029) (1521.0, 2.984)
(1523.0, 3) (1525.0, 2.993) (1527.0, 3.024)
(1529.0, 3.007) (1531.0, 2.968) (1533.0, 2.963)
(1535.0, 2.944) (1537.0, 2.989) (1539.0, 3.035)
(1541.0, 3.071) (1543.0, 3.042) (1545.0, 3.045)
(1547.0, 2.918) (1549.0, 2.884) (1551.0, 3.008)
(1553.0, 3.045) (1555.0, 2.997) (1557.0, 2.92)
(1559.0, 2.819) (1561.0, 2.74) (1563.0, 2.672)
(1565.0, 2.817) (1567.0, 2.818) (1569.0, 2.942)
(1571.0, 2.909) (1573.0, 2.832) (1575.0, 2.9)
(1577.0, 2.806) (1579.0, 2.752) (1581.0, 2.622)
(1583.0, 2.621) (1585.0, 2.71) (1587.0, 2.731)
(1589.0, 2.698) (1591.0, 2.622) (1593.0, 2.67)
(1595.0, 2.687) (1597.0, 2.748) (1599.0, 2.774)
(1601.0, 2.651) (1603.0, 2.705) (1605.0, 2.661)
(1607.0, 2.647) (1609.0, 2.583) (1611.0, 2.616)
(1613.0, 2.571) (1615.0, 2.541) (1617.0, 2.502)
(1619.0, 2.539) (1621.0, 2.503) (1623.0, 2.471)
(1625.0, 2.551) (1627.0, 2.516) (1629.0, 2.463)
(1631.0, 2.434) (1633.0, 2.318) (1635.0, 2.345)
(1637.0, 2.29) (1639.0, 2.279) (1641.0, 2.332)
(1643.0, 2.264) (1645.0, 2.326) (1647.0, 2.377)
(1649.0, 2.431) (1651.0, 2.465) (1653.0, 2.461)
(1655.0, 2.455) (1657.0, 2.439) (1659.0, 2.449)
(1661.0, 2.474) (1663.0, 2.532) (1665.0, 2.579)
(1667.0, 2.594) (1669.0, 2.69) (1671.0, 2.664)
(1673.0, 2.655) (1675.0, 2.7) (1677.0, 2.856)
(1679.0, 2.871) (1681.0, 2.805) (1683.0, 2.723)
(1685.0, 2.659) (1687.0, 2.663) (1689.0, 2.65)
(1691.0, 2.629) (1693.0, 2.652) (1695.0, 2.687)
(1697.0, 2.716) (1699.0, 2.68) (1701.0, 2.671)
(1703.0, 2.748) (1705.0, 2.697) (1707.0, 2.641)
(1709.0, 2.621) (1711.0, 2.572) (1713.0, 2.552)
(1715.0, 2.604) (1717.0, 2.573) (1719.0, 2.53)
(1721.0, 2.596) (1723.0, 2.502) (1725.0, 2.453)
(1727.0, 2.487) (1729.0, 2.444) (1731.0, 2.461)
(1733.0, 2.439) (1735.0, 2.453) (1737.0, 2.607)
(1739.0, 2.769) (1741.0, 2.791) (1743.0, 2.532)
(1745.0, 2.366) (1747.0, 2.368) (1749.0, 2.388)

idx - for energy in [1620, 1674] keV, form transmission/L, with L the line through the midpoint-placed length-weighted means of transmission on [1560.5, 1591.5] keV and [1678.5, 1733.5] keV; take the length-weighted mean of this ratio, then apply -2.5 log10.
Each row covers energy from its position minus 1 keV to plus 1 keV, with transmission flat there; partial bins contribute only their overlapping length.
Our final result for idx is 0.10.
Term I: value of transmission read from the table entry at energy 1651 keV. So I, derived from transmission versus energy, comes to 2.465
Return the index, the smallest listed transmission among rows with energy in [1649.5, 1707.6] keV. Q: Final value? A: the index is 2.439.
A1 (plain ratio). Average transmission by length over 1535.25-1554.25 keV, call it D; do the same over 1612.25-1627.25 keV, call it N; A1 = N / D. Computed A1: 0.84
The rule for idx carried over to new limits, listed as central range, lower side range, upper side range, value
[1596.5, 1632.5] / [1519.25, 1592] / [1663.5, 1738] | 0.08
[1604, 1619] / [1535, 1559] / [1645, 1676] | 0.06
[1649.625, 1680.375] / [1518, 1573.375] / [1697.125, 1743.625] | 0.04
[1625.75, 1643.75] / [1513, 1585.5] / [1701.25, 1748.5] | 0.16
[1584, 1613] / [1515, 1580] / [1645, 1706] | 0.05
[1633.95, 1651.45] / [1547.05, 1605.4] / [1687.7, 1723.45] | 0.16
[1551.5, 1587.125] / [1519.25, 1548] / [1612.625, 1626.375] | -0.01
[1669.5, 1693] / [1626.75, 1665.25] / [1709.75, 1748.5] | -0.11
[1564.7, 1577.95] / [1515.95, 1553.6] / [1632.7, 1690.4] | 0.00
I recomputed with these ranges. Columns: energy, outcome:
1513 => 2.958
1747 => 2.368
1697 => 2.716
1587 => 2.731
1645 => 2.326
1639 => 2.279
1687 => 2.663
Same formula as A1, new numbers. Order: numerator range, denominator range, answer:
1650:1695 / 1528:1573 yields 0.89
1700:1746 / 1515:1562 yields 0.86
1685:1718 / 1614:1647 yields 1.10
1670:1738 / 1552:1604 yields 0.95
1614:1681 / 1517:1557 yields 0.83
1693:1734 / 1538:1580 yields 0.89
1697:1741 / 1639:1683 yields 1.02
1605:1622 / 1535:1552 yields 0.86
